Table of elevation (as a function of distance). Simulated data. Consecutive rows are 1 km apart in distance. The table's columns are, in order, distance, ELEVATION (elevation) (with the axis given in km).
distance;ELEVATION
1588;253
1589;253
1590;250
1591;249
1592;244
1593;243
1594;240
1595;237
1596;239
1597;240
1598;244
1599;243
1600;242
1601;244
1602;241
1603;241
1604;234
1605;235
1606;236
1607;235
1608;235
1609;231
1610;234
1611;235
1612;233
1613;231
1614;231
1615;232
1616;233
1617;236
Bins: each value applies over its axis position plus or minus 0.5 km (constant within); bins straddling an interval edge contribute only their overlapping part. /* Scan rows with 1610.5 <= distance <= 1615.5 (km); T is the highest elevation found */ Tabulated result 235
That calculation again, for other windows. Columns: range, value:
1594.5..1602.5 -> 244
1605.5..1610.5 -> 236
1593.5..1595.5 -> 240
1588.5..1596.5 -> 253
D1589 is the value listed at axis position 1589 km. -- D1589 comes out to 253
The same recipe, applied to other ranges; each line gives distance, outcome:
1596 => 239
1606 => 236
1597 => 240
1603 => 241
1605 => 235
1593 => 243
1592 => 244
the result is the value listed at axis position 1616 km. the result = 233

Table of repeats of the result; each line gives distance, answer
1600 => 242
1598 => 244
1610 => 234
